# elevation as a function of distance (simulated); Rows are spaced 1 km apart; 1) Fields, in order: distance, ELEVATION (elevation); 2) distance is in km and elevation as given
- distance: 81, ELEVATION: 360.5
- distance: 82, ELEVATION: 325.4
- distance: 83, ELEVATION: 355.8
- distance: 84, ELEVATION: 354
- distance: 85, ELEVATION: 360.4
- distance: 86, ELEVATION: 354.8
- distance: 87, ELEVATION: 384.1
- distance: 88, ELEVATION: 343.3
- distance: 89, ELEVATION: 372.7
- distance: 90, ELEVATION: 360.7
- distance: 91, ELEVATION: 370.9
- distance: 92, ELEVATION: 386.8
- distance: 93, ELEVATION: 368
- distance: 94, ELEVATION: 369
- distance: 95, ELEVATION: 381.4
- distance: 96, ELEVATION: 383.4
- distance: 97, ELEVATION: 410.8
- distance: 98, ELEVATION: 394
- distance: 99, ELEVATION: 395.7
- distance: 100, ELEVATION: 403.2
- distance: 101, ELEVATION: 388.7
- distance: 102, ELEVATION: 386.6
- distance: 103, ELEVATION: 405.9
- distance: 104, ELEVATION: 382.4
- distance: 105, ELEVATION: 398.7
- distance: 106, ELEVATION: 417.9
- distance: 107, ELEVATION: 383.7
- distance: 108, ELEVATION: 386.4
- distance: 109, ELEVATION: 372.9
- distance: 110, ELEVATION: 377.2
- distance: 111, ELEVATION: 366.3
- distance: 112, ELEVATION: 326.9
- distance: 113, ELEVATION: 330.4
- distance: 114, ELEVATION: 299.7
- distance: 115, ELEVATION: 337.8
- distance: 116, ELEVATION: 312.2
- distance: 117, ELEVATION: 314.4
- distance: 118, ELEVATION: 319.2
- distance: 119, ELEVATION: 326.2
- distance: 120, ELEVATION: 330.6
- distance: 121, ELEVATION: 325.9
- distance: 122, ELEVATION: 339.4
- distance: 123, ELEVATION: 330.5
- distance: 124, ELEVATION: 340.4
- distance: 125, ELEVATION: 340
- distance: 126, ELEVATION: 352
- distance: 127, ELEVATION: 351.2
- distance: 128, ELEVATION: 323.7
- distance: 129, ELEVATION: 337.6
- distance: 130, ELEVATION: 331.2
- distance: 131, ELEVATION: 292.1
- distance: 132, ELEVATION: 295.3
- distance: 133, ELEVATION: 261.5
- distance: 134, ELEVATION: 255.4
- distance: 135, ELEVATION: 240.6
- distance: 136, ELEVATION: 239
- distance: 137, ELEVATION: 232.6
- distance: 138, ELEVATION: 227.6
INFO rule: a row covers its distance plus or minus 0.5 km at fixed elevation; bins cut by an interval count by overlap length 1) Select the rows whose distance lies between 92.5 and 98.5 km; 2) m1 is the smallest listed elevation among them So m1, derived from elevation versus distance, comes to 368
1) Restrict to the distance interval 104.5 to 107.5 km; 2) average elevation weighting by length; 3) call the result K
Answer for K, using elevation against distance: 400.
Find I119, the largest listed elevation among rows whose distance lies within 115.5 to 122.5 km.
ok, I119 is 339.4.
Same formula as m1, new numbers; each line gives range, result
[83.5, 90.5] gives 343.3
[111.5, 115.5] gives 299.7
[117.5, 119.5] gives 319.2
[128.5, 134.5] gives 255.4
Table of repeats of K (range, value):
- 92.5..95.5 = 373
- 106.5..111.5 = 377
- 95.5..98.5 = 396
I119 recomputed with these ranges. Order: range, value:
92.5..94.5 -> 369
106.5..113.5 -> 386.4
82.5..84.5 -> 355.8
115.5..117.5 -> 314.4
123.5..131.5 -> 352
